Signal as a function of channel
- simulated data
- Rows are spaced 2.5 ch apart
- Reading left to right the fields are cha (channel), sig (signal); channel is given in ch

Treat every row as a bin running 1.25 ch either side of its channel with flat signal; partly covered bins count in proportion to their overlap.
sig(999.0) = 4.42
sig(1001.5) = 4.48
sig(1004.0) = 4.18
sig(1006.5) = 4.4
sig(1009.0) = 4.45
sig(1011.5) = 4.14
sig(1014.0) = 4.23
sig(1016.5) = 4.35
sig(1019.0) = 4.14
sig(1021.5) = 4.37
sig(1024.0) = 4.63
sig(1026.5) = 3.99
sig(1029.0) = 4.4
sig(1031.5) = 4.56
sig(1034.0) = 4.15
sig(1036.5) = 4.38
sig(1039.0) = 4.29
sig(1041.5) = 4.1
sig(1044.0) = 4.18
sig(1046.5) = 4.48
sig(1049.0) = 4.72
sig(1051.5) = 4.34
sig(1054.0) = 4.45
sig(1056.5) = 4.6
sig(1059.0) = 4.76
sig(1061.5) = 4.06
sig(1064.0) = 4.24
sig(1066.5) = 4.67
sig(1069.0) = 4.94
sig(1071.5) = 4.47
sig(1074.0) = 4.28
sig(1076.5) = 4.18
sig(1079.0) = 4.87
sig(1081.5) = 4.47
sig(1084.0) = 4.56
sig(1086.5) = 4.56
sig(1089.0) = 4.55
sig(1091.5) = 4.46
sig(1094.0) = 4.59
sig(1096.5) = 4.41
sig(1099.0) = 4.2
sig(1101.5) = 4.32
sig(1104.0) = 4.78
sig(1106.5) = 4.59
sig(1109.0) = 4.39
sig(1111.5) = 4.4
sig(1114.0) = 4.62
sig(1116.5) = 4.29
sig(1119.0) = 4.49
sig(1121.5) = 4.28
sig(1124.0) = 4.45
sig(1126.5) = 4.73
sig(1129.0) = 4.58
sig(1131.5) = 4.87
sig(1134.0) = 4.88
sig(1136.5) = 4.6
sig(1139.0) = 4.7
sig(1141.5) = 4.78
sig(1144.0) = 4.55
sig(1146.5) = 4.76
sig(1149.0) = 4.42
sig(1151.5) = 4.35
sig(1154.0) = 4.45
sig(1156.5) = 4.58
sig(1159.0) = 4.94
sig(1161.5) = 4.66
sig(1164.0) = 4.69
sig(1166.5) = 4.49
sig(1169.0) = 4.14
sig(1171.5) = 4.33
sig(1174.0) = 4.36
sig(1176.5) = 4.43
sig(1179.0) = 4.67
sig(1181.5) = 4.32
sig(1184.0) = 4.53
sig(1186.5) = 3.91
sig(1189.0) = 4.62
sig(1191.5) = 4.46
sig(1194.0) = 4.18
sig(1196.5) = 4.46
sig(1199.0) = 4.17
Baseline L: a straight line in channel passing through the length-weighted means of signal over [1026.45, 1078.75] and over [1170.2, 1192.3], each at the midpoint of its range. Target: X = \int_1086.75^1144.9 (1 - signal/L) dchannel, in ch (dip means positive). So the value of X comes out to -1.8 ch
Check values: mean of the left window 4.41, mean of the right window 4.4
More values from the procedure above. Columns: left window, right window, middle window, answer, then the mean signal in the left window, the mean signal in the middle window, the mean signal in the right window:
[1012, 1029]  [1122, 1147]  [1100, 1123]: 0.69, 4.29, 4.46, 4.68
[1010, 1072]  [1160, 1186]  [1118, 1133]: -0.50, 4.38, 4.57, 4.45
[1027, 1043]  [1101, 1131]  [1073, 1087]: -0.23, 4.3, 4.49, 4.51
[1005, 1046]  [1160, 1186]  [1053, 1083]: -1.08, 4.3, 4.5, 4.45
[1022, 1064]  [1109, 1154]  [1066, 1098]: -0.53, 4.38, 4.53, 4.56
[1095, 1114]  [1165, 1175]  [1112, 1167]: -2.56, 4.46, 4.6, 4.34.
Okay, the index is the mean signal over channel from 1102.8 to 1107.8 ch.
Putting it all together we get 4.68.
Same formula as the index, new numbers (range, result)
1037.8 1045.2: 4.19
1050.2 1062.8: 4.44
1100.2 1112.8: 4.5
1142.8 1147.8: 4.65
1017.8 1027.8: 4.28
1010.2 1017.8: 4.24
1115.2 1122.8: 4.36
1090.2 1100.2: 4.42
